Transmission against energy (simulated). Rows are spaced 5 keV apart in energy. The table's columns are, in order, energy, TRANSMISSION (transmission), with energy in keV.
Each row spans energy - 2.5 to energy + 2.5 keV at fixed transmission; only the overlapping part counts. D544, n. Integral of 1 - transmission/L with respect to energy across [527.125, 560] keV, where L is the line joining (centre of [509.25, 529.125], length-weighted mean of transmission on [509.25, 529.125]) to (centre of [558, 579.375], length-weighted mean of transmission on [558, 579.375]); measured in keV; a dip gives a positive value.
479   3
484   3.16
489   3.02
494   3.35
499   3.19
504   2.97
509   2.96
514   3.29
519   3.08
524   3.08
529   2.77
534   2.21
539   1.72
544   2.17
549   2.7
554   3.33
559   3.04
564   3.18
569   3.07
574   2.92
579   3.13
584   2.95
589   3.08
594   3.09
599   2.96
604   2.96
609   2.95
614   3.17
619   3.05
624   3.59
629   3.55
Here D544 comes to 5.71 keV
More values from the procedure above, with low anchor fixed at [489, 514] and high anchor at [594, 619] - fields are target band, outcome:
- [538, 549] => 3.3 keV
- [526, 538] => 2.6 keV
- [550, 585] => -0.2 keV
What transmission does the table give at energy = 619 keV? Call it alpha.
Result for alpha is 3.05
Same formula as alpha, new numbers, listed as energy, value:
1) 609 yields 2.95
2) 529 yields 2.77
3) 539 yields 1.72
